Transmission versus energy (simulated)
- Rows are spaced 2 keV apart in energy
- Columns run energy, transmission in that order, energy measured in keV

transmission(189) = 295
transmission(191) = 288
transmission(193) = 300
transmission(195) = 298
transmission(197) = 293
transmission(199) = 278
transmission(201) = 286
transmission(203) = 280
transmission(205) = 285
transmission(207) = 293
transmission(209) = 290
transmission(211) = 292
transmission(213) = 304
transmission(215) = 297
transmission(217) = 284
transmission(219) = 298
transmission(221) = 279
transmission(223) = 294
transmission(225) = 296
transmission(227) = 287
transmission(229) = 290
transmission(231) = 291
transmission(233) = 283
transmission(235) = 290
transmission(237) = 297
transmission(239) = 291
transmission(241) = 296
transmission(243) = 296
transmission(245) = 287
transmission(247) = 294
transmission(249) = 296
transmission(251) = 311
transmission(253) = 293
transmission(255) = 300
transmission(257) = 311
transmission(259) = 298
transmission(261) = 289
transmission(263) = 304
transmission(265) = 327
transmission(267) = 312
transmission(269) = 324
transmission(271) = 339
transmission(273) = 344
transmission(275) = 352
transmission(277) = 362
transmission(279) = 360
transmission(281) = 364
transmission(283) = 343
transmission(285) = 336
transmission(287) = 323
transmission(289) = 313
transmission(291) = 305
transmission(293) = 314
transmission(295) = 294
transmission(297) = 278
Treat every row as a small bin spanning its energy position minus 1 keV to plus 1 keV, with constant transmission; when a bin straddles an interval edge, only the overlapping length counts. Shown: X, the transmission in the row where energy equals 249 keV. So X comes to 296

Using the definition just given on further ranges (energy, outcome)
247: 294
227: 287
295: 294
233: 283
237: 297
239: 291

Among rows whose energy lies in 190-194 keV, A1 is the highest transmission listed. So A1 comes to 300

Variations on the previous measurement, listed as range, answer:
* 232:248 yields 297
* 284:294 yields 336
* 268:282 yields 364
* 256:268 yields 327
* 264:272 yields 339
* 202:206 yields 285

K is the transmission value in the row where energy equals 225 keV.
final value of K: 296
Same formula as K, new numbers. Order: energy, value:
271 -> 339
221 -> 279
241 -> 296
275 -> 352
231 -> 291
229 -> 290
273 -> 344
